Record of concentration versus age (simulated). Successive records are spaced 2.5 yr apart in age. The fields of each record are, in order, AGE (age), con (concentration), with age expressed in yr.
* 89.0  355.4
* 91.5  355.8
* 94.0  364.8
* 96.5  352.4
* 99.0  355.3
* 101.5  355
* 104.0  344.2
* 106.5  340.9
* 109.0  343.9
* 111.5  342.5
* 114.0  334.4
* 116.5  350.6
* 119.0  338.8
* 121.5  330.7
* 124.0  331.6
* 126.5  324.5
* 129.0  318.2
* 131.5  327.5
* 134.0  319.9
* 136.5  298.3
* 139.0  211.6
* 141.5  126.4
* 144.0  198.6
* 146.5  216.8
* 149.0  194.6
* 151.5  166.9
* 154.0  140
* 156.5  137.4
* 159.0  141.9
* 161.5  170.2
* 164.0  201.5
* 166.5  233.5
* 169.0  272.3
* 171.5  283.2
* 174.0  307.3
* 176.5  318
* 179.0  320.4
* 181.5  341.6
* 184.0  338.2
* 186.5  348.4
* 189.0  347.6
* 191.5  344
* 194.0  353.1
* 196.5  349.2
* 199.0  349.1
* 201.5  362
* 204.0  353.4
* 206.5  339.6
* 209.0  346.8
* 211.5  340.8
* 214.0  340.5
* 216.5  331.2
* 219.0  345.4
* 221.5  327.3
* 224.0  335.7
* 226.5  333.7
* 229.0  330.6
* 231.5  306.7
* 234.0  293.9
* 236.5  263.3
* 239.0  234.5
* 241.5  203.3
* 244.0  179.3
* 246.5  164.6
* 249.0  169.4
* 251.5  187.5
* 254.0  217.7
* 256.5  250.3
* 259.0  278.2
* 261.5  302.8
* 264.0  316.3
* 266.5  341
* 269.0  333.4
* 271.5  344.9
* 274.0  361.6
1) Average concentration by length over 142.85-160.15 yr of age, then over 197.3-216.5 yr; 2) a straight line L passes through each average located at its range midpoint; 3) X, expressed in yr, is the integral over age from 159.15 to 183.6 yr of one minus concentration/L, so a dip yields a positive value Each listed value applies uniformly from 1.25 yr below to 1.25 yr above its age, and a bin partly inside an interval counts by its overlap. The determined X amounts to -3.3 yr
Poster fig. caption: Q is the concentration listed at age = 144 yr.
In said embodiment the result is 198.6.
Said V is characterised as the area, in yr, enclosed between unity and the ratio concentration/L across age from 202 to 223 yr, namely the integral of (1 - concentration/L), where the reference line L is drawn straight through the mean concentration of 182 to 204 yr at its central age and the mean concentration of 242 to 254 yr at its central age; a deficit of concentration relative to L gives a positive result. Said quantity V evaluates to -3.8 yr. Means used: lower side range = 349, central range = 341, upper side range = 181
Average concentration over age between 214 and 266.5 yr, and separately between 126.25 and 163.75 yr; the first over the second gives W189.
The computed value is 1.3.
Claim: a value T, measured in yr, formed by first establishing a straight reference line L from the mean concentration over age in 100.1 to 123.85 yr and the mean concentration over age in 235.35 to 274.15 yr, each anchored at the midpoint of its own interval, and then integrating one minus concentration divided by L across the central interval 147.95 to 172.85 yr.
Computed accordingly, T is 9.4 yr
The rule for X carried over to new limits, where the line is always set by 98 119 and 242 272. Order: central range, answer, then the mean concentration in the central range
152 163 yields 5.8 yr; 150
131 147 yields 4.3 yr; 240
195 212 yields -3.7 yr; 349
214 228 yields -3.0 yr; 335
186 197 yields -2.0 yr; 348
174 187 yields -1.3 yr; 330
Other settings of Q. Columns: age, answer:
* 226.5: 333.7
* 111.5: 342.5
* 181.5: 341.6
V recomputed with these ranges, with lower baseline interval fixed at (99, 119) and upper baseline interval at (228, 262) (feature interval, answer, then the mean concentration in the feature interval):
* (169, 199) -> -4.6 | 330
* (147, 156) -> 4.1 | 169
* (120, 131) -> 0.2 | 327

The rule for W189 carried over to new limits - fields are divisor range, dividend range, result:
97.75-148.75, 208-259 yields 0.91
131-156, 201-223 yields 1.60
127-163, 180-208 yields 1.62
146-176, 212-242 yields 1.48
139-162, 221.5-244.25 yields 1.68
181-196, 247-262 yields 0.66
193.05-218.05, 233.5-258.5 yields 0.62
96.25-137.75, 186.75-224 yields 1.03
